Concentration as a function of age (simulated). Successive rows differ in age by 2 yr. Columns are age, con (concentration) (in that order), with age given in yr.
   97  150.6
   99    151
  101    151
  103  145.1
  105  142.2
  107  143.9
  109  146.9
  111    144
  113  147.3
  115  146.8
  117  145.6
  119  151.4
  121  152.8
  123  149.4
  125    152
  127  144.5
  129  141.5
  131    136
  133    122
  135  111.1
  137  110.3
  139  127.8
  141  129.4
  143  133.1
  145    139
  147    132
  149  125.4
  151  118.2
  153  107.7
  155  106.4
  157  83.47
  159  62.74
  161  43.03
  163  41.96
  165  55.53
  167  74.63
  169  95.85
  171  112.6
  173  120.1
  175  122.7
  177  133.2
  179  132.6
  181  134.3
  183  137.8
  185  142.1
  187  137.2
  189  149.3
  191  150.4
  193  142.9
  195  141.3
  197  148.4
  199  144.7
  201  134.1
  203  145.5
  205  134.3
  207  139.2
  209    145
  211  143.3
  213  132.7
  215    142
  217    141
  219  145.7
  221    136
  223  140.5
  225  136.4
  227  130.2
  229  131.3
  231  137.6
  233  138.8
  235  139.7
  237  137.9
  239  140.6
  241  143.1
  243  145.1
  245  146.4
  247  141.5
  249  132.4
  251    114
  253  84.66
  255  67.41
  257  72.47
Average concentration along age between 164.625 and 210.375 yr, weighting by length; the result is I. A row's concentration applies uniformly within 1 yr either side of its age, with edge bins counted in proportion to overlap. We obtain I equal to 130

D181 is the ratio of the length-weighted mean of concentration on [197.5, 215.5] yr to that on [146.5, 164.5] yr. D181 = 1.57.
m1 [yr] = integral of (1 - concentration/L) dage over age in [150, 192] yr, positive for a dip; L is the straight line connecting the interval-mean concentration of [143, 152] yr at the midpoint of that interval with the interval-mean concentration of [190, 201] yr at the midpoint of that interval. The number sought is 9.1 yr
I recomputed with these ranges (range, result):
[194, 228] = 140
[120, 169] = 112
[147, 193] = 110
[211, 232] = 138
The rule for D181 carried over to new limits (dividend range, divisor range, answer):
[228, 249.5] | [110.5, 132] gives 0.95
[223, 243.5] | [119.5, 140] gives 1.02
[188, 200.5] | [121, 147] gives 1.09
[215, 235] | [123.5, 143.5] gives 1.05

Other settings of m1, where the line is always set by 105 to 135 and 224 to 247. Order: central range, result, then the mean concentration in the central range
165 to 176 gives 3.2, 101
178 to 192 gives 0.0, 141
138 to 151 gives 1.1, 130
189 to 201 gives -0.4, 145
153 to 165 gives 6.1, 69.9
